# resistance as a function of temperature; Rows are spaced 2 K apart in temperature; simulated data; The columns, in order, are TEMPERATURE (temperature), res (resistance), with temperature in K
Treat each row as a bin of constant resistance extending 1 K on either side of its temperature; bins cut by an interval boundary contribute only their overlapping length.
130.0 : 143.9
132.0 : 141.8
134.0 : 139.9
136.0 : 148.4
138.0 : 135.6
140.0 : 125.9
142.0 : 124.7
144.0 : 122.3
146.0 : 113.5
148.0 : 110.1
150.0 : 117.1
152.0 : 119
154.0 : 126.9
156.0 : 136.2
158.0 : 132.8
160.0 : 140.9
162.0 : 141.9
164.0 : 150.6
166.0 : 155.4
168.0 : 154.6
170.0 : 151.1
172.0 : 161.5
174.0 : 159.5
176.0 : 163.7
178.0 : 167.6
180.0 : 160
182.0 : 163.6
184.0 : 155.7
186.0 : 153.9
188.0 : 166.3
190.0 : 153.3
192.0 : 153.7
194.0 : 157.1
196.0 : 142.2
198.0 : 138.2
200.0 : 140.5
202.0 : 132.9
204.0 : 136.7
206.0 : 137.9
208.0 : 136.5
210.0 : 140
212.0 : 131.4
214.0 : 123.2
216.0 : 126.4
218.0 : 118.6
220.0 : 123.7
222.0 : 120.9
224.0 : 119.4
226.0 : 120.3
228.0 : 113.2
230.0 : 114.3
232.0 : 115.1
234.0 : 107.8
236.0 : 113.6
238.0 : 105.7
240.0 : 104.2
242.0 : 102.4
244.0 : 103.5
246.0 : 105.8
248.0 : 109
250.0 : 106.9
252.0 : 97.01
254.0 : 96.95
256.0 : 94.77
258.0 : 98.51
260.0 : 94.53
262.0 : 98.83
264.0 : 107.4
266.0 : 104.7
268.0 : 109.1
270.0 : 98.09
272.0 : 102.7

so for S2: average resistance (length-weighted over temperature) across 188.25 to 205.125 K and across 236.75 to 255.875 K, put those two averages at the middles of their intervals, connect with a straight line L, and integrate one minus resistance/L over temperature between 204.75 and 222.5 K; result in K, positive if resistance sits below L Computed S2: 0.3 K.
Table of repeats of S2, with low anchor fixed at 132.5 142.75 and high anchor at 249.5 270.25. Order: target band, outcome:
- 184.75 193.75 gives -2.7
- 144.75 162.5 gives 0.6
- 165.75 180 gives -3.9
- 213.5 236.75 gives -1.6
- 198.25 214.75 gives -2.8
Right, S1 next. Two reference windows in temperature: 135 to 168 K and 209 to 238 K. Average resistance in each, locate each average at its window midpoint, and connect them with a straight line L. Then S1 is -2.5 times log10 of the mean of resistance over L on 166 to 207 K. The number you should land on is -0.21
